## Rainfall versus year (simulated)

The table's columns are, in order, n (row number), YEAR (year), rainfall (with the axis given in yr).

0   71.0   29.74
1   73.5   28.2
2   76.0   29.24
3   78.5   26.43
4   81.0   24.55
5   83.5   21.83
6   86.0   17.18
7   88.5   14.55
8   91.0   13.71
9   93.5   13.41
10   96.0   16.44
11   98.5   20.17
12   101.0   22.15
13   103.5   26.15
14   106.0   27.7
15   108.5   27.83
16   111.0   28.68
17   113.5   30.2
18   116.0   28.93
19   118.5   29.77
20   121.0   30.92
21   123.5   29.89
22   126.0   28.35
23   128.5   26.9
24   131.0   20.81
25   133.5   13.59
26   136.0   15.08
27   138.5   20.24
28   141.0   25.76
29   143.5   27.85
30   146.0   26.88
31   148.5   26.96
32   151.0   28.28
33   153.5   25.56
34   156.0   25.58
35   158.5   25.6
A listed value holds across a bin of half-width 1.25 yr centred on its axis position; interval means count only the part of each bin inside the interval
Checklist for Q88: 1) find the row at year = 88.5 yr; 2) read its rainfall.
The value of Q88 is 14.55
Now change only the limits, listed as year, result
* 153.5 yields 25.56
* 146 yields 26.88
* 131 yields 20.81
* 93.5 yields 13.41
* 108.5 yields 27.83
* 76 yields 29.24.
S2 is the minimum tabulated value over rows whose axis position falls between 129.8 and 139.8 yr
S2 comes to 13.59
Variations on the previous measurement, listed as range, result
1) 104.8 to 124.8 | 27.7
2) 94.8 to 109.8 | 16.44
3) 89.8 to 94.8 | 13.41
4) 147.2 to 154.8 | 25.56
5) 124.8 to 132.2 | 20.81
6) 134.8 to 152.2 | 15.08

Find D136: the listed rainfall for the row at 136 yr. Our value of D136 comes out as 15.08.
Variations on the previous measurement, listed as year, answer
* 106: 27.7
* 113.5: 30.2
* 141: 25.76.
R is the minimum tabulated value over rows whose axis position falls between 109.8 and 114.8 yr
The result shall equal 28.68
